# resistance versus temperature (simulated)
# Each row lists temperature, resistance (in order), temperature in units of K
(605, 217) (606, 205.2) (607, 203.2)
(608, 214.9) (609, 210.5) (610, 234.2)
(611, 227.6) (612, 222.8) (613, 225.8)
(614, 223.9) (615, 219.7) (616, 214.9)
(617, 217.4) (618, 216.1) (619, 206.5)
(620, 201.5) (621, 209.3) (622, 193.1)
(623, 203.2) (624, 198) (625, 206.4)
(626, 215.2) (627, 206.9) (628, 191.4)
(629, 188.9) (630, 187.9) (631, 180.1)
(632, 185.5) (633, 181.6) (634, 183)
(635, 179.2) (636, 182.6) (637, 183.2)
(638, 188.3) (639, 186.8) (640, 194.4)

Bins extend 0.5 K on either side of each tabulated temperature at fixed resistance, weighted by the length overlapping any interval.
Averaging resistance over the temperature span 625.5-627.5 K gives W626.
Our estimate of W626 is 211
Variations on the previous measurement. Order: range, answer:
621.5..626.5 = 203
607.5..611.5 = 222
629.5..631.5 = 184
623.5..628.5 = 204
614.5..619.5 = 215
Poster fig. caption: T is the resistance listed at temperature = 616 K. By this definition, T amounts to 214.9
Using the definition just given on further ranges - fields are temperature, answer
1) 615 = 219.7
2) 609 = 210.5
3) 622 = 193.1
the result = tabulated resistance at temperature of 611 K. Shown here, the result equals 227.6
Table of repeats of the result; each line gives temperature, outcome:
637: 183.2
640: 194.4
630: 187.9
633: 181.6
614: 223.9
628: 191.4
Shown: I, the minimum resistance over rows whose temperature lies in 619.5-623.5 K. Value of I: 193.1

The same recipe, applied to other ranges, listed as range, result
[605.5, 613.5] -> 203.2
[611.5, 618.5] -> 214.9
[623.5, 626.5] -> 198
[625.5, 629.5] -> 188.9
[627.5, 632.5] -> 180.1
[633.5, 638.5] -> 179.2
